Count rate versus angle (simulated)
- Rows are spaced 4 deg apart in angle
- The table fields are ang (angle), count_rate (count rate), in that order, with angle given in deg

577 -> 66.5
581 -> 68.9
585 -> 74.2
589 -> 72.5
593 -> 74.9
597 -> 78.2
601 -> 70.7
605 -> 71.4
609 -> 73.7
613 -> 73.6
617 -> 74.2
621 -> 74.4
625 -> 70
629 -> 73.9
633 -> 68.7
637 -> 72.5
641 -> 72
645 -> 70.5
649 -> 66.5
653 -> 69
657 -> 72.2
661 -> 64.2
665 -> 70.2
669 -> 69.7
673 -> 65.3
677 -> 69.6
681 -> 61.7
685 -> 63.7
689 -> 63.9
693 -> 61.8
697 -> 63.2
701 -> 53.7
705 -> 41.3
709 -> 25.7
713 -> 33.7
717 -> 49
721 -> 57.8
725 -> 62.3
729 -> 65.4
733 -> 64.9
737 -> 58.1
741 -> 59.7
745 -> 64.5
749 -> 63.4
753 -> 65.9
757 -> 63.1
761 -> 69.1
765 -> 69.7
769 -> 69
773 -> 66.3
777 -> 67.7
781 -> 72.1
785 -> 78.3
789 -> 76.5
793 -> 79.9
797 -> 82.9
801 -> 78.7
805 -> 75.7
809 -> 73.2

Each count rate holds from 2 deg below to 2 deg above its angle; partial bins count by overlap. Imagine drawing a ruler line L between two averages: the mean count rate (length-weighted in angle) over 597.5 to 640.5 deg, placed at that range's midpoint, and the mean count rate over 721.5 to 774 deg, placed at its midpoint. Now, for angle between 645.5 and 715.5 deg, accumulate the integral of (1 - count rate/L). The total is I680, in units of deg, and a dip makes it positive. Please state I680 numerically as 9.14 deg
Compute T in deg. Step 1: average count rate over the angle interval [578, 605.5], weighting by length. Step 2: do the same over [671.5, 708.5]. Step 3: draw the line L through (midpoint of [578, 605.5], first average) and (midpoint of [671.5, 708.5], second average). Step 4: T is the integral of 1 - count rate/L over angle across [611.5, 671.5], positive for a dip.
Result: -4.5 deg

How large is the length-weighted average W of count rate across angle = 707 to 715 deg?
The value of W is 29.7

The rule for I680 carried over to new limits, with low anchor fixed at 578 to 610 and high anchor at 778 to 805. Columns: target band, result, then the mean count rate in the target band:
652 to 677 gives 2.01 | 68.5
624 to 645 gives 0.68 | 71.4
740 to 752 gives 2.10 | 63.1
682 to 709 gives 7.01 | 55.7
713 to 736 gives 5.58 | 57.5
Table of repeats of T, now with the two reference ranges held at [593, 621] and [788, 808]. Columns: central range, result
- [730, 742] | 2.4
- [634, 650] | 0.9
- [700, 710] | 4.7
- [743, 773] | 4.3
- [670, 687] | 2.3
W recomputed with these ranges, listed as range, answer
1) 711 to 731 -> 53.6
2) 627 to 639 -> 71.7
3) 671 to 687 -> 65.1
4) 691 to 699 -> 62.5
